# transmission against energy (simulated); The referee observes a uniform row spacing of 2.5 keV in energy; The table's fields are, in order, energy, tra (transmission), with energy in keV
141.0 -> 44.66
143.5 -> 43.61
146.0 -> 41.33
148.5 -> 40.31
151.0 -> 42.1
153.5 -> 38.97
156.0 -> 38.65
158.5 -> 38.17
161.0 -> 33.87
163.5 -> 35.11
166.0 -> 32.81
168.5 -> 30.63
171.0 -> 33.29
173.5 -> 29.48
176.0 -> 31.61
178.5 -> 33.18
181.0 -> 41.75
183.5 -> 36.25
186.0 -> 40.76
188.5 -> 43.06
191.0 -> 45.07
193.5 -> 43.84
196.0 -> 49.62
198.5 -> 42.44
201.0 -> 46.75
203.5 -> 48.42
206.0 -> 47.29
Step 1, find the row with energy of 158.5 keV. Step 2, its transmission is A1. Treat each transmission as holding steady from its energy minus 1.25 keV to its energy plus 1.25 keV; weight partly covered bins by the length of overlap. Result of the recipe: 38.17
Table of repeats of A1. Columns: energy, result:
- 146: 41.33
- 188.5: 43.06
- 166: 32.81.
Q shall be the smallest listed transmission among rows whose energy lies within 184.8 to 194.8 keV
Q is 40.76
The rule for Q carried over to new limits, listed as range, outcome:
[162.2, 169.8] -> 30.63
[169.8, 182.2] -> 29.48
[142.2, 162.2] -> 33.87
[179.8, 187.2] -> 36.25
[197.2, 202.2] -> 42.44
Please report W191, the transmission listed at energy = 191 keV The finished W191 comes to 45.07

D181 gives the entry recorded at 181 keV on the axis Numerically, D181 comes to 41.75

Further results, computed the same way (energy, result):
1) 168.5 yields 30.63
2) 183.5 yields 36.25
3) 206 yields 47.29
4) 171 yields 33.29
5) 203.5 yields 48.42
